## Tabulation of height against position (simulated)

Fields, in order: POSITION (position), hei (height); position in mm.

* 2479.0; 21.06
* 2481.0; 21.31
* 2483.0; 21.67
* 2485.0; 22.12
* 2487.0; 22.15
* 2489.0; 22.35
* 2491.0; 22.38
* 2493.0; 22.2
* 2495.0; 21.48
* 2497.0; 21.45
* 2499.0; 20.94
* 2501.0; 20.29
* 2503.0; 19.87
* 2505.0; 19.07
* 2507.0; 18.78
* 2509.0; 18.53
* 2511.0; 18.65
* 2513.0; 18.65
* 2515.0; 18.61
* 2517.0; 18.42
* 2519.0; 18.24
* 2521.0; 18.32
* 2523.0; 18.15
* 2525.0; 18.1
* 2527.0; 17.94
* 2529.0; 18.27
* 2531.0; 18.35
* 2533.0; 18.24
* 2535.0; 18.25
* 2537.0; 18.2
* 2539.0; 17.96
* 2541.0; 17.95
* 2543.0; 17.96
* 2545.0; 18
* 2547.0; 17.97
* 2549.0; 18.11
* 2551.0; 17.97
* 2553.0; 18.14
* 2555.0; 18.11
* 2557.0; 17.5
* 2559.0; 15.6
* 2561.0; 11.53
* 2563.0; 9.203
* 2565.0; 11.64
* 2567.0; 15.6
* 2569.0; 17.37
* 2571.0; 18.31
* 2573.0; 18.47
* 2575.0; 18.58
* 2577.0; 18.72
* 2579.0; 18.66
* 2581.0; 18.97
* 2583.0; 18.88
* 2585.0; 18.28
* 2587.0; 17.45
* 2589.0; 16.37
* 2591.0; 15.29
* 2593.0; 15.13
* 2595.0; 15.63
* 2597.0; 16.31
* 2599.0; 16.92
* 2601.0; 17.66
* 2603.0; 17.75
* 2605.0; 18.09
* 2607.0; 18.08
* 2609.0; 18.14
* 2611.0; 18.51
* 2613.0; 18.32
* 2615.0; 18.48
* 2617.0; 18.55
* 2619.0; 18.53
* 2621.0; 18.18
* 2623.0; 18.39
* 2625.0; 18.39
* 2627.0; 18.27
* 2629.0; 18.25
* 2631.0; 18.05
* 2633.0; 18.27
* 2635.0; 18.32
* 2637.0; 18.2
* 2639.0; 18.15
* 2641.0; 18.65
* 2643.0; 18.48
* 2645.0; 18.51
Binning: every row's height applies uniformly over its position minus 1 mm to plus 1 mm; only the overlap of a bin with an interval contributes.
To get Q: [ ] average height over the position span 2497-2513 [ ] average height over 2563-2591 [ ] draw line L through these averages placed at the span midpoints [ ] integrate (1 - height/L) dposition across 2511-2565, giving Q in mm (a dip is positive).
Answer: 3.16 mm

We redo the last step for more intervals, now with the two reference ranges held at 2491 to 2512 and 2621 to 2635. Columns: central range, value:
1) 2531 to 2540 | 0.70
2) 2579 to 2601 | 2.13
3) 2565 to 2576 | 1.17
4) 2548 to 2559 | 0.95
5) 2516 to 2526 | 0.85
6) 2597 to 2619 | 0.69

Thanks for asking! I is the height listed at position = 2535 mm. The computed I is 18.25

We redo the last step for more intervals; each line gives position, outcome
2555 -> 18.11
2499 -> 20.94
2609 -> 18.14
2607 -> 18.08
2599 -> 16.92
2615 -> 18.48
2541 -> 17.95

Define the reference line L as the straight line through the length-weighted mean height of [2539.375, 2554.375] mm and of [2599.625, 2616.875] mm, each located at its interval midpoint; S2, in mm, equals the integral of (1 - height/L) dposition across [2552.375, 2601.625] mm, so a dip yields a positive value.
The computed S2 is 4.13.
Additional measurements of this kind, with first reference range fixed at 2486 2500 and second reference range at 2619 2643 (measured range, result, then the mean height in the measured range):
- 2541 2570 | 5.9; 16.1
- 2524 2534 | 1.3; 18.2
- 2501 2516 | 1.7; 19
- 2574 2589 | 0.9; 18.4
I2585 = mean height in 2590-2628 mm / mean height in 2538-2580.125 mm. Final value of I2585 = 1.0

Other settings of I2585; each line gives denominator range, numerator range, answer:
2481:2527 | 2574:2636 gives 0.89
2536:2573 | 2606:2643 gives 1.11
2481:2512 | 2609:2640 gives 0.88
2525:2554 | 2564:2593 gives 0.95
